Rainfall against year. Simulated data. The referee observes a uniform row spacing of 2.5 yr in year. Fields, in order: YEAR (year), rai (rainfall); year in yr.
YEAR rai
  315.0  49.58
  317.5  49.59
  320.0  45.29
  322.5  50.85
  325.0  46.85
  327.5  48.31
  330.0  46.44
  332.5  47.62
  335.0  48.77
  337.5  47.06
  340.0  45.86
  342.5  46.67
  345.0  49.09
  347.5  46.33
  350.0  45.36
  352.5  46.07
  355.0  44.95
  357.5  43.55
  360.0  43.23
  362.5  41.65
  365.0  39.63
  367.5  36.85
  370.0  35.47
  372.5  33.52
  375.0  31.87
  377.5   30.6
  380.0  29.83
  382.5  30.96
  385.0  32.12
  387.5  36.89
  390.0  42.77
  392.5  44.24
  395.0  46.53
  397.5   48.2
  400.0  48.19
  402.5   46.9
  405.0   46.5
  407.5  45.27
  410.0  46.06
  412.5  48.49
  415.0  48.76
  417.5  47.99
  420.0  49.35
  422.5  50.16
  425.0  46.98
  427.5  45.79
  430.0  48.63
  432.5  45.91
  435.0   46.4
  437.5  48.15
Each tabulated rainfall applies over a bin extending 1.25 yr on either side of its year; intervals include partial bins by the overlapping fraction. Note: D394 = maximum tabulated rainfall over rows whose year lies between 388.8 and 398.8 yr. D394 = 48.2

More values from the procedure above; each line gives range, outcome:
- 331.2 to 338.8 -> 48.77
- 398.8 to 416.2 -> 48.76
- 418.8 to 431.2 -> 50.16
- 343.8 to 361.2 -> 49.09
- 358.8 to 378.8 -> 43.23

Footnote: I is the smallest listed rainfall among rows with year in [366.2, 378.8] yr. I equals 30.6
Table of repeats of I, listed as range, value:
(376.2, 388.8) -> 29.83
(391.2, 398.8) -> 44.24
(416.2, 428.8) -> 45.79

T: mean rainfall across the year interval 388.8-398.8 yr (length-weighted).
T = 45.5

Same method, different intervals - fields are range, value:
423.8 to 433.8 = 46.8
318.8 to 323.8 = 48.1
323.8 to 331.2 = 47.2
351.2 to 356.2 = 45.5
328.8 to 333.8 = 47.1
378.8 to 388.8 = 32.5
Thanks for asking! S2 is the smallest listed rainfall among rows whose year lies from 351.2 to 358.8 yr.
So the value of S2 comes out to 43.55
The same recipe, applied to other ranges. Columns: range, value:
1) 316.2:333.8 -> 45.29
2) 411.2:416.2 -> 48.49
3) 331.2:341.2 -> 45.86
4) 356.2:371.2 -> 35.47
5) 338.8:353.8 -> 45.36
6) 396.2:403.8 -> 46.9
